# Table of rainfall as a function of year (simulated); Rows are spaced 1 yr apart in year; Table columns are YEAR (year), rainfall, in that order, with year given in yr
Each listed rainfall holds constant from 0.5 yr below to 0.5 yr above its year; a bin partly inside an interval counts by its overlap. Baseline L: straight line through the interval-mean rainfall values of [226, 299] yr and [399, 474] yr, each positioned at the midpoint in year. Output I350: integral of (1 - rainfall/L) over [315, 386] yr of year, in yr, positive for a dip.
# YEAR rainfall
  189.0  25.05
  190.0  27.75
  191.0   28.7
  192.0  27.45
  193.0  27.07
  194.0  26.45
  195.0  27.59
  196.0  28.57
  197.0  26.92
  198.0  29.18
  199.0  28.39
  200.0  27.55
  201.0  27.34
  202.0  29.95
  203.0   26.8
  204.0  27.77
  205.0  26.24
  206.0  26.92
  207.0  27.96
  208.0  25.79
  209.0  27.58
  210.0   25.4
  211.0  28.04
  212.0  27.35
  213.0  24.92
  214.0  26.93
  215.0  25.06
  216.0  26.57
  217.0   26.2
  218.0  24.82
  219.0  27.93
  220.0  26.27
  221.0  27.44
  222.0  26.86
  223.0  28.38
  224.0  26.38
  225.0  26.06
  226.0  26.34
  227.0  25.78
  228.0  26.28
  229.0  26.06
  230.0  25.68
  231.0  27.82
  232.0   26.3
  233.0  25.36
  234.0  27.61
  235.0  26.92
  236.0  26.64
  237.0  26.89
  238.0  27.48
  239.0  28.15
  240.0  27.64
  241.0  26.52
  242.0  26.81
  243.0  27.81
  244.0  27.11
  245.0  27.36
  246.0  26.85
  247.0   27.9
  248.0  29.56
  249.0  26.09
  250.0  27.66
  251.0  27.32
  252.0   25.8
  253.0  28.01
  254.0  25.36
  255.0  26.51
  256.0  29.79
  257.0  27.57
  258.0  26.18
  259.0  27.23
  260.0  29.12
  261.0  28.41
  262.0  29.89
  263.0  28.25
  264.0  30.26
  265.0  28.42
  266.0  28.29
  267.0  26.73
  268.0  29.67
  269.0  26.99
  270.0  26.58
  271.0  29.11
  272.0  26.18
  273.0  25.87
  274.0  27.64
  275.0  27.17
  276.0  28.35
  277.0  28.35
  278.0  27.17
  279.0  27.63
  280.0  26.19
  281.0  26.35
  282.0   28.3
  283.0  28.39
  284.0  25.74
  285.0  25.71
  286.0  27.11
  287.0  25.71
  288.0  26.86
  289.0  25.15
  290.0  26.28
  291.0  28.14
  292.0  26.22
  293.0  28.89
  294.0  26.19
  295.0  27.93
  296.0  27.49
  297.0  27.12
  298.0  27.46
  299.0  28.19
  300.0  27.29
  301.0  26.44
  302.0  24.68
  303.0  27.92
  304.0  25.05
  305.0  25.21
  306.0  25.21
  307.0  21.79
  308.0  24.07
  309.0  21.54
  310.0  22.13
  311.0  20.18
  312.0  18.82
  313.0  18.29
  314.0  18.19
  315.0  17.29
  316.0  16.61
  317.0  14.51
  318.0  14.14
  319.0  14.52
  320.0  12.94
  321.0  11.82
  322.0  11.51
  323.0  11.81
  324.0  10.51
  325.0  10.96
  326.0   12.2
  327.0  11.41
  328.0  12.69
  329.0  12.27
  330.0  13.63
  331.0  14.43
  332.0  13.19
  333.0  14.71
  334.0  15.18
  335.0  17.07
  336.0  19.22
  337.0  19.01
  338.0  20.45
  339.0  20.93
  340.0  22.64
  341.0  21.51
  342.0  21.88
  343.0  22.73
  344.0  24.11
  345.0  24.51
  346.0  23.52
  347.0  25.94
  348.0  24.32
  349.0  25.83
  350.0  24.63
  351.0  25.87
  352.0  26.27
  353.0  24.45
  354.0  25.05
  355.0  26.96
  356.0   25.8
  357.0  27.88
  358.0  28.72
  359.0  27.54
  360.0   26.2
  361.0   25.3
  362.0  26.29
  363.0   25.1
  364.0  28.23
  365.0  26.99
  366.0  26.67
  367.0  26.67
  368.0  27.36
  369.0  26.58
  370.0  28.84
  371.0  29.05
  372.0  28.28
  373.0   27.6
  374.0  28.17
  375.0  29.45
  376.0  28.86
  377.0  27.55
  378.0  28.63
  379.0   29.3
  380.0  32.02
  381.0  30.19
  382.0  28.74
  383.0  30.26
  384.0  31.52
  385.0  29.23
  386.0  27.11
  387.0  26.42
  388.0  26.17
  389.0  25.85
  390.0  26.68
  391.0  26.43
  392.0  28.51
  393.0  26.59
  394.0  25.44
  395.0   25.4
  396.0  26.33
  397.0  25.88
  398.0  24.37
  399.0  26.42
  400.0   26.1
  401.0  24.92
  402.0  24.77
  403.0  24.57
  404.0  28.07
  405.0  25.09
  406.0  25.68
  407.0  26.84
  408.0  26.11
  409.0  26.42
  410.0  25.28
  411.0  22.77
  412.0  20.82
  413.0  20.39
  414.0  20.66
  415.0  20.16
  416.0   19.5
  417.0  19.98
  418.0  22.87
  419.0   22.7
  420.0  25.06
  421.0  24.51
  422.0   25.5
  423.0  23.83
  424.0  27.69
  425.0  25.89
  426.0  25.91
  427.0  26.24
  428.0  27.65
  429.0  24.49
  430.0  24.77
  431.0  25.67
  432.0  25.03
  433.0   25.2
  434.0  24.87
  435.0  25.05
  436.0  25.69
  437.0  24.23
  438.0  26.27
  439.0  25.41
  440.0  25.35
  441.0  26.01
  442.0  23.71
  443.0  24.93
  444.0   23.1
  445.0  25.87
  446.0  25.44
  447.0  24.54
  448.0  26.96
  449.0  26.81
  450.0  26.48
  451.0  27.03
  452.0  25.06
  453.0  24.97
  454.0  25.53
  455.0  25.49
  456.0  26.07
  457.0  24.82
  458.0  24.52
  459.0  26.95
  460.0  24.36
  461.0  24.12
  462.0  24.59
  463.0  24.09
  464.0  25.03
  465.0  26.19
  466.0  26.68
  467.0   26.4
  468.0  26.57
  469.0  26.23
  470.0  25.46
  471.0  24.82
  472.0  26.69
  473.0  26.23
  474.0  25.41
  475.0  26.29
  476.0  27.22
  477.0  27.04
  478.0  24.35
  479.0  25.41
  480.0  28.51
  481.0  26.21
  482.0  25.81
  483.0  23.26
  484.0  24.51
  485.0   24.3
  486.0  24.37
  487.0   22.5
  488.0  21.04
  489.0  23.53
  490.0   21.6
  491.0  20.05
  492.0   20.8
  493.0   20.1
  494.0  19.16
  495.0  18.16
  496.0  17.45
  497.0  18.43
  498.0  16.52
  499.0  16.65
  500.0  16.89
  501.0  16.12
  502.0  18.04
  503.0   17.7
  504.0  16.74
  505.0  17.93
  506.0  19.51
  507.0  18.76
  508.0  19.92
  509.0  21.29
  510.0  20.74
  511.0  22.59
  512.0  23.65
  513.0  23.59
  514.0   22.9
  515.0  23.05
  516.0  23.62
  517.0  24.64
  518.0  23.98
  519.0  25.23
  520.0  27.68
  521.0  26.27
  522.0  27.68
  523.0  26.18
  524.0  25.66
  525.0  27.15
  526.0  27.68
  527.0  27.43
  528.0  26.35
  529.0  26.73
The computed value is 9.5 yr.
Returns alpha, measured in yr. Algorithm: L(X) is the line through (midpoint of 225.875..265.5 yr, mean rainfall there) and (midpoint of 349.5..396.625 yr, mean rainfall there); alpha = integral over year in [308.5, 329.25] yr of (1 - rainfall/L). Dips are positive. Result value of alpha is 9.37 yr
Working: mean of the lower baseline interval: 27.3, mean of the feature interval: 15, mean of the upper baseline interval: 27.4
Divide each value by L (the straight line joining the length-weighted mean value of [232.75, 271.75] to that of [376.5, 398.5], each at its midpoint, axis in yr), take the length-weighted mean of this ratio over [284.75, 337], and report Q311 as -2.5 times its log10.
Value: 0.34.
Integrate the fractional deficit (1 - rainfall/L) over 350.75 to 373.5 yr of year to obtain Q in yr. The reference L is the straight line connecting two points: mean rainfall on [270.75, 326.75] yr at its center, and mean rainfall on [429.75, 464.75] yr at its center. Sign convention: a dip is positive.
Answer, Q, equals -2.7 yr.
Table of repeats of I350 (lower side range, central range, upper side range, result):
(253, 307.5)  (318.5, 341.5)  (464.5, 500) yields 9.9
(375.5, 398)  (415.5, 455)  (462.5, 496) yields 1.4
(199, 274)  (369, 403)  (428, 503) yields -3.2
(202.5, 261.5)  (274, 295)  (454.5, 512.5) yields -0.8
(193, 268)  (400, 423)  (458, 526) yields 0.6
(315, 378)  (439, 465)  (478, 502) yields -4.7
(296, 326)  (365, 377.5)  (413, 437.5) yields -3.2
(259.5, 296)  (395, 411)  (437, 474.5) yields 0.2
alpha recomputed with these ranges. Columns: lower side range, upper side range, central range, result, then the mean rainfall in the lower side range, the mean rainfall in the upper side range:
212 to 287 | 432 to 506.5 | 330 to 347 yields 4.0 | 27.2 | 23.7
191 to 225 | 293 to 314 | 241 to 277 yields -2.6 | 27.1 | 24.6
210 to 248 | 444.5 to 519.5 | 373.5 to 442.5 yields -4.1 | 26.8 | 23.3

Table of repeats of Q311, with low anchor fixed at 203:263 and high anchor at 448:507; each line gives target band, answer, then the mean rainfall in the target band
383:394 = -0.118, 27.5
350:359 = -0.049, 26.3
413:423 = 0.089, 22.3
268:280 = -0.042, 27.4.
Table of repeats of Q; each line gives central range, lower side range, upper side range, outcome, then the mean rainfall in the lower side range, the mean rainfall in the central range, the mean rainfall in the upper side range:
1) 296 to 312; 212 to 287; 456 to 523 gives 0.85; 27.2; 24.8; 23.1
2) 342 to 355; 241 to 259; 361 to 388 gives 1.51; 27.3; 24.7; 28.2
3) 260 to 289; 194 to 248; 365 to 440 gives -0.88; 27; 27.5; 26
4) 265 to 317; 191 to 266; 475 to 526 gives 1.20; 27.2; 25.5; 22.4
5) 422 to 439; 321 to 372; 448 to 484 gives -0.70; 21.7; 25.5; 25.7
